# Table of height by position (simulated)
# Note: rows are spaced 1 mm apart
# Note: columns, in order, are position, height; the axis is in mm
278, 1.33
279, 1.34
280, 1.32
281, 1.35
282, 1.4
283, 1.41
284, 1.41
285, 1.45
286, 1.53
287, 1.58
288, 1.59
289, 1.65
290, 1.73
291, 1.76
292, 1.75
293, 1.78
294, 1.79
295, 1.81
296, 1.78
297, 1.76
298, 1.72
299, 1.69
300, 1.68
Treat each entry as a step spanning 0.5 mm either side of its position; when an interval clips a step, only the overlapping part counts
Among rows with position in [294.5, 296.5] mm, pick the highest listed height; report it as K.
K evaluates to 1.81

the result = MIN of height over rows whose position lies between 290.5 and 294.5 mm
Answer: 1.75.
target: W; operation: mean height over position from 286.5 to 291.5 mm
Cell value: 1.66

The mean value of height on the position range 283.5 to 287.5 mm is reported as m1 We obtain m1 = 1.49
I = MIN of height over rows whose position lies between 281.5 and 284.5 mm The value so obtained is 1.4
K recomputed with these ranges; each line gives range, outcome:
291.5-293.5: 1.78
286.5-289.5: 1.65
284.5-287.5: 1.58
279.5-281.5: 1.35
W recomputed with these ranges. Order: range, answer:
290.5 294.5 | 1.77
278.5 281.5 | 1.34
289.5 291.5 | 1.75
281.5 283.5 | 1.4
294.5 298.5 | 1.77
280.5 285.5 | 1.4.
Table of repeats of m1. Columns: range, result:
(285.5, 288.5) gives 1.57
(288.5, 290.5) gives 1.69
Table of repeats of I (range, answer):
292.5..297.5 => 1.76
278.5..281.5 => 1.32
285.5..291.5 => 1.53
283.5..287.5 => 1.41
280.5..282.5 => 1.35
